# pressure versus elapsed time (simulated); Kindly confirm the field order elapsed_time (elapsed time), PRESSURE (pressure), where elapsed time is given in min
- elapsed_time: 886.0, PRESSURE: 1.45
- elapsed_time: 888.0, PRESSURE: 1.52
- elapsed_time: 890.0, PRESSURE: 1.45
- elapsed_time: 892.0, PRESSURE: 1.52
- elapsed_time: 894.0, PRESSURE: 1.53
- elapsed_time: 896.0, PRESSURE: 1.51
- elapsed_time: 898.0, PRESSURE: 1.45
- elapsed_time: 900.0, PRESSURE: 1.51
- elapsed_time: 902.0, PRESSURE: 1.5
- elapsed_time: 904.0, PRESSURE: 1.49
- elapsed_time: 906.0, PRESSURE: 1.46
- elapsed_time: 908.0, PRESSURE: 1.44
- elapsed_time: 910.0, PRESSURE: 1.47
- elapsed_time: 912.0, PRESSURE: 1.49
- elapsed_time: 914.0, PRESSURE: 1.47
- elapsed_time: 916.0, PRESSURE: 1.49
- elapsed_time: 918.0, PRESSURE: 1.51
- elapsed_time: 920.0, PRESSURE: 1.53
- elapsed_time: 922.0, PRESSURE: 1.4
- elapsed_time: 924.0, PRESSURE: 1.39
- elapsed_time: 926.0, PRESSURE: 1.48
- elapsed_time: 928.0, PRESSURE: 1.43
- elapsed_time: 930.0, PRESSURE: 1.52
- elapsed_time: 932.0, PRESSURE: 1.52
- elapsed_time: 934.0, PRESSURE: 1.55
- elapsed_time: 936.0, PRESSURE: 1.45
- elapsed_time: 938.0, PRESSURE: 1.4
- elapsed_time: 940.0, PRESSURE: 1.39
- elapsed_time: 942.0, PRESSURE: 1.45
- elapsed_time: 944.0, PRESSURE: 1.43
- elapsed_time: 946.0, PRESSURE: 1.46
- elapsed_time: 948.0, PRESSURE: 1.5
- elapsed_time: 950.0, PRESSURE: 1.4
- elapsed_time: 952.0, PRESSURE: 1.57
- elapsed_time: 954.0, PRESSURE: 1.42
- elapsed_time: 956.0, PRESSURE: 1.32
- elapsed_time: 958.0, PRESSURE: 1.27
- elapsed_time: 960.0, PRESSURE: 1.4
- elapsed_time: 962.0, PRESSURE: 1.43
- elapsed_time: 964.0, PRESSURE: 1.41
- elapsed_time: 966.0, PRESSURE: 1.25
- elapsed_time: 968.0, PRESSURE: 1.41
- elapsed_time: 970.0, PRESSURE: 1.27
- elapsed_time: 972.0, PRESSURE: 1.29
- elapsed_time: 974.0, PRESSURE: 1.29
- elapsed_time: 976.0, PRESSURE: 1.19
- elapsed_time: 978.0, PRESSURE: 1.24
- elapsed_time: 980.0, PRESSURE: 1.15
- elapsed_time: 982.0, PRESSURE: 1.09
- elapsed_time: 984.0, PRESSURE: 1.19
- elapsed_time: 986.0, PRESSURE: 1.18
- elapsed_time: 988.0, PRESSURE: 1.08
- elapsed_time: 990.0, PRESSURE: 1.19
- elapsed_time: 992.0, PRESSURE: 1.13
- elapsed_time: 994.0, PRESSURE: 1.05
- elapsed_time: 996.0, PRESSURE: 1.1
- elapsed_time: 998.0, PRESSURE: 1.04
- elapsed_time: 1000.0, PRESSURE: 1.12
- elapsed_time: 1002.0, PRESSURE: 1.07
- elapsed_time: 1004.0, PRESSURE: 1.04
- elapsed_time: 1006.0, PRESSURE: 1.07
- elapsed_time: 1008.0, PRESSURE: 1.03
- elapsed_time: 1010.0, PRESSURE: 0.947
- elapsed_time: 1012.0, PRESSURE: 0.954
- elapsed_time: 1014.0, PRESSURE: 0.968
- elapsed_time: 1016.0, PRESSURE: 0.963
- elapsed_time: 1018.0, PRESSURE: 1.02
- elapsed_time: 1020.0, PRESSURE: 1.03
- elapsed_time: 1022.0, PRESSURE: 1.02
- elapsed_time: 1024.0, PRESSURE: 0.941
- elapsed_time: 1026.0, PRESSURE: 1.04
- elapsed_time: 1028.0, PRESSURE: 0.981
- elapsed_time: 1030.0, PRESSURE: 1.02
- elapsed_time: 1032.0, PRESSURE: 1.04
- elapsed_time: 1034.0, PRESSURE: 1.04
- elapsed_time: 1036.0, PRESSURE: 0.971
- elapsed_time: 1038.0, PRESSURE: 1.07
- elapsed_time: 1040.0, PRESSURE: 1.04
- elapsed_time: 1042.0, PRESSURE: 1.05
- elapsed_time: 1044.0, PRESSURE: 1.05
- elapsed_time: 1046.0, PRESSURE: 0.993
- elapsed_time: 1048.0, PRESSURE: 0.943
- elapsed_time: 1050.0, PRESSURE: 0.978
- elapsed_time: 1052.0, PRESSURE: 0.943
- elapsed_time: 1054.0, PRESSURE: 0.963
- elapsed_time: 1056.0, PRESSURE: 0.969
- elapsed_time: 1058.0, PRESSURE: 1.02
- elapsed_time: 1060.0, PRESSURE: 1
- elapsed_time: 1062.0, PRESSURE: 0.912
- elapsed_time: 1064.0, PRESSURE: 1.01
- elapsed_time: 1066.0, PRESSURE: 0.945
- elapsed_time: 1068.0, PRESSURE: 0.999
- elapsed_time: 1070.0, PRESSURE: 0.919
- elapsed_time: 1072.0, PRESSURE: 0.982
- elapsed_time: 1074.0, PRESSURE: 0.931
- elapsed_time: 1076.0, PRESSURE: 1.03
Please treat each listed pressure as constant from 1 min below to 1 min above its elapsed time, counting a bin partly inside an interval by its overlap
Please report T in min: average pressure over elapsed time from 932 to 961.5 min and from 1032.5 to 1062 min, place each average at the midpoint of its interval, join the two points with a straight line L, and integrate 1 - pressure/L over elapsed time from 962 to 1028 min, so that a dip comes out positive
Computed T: 5.8 min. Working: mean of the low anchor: 1.43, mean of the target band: 1.12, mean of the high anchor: 1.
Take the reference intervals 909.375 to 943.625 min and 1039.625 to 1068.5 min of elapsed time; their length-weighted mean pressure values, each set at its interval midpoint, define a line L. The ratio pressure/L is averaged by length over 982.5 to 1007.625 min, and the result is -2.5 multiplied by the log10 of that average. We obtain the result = 0.10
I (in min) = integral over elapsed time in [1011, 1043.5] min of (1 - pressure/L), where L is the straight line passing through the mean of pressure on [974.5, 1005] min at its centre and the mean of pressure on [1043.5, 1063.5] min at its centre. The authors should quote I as 0.9 min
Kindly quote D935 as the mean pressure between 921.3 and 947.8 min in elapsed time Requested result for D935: 1.45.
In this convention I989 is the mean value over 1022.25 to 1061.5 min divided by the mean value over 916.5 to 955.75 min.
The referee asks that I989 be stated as 0.69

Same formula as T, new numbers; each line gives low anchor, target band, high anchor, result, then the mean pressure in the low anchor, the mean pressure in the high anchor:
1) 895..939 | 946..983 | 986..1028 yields -2.5 min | 1.48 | 1.04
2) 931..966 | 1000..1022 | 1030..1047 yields 2.6 min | 1.43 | 1.03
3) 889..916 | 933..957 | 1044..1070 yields -1.8 min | 1.48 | 0.974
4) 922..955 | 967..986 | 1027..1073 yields 1.0 min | 1.46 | 0.993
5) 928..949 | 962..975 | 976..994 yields -0.7 min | 1.47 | 1.15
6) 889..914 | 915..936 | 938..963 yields -0.4 min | 1.48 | 1.42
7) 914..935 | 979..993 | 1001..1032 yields 0.2 min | 1.48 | 1.01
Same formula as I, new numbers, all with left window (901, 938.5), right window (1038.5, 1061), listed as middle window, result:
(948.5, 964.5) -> -0.8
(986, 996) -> 0.8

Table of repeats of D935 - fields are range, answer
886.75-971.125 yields 1.45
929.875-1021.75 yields 1.24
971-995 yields 1.17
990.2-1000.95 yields 1.1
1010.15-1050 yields 1.01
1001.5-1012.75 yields 1.02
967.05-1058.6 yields 1.07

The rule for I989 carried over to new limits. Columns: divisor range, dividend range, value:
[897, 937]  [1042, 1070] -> 0.66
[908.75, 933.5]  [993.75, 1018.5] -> 0.70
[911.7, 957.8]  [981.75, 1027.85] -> 0.72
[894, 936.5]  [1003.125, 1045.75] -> 0.68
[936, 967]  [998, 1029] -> 0.72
